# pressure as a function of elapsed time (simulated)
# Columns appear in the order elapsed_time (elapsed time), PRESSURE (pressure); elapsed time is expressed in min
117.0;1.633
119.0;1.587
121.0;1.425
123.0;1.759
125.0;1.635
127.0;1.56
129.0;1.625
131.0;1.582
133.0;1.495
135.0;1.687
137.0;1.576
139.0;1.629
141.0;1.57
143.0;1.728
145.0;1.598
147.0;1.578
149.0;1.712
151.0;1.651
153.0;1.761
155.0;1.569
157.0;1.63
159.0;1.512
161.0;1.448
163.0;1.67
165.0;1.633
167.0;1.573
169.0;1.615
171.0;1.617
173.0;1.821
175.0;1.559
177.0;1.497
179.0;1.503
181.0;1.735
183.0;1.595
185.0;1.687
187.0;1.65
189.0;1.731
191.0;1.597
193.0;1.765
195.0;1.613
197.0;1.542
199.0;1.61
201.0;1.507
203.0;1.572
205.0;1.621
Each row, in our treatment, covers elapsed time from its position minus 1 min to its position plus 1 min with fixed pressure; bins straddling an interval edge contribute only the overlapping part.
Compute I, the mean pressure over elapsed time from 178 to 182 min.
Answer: 1.62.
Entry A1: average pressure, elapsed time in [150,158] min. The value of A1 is 1.65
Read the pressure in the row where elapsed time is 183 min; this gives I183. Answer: 1.595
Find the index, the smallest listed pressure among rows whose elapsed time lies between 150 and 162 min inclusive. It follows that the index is 1.448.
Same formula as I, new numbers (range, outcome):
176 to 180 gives 1.5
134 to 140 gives 1.63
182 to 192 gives 1.65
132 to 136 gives 1.59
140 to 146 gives 1.63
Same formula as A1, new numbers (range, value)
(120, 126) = 1.61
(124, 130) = 1.61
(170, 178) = 1.62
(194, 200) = 1.59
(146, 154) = 1.68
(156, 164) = 1.56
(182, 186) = 1.64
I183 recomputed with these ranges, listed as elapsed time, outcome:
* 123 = 1.759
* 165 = 1.633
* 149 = 1.712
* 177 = 1.497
